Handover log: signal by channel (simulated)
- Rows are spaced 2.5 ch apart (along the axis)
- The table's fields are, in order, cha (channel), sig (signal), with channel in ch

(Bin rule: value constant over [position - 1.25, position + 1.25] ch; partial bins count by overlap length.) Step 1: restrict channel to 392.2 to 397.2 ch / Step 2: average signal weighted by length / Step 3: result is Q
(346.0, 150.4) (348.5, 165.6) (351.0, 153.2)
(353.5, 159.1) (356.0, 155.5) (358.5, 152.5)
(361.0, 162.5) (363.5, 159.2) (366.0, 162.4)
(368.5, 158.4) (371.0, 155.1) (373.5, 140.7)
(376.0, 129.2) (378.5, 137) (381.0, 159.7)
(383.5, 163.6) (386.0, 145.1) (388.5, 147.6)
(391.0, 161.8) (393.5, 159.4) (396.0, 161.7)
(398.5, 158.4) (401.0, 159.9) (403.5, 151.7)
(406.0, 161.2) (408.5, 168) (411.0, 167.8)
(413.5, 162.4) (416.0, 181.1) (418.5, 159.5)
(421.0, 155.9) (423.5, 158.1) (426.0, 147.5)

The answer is 161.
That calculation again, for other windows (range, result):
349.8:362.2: 157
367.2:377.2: 146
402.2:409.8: 160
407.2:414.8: 166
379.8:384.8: 162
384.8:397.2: 155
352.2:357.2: 157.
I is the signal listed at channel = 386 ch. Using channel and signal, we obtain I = 145.1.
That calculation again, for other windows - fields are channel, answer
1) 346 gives 150.4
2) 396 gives 161.7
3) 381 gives 159.7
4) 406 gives 161.2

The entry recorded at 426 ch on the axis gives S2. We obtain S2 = 147.5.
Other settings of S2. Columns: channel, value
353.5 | 159.1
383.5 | 163.6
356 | 155.5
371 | 155.1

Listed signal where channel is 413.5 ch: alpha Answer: 162.4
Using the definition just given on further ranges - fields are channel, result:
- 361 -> 162.5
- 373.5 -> 140.7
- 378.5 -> 137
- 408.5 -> 168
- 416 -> 181.1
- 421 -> 155.9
